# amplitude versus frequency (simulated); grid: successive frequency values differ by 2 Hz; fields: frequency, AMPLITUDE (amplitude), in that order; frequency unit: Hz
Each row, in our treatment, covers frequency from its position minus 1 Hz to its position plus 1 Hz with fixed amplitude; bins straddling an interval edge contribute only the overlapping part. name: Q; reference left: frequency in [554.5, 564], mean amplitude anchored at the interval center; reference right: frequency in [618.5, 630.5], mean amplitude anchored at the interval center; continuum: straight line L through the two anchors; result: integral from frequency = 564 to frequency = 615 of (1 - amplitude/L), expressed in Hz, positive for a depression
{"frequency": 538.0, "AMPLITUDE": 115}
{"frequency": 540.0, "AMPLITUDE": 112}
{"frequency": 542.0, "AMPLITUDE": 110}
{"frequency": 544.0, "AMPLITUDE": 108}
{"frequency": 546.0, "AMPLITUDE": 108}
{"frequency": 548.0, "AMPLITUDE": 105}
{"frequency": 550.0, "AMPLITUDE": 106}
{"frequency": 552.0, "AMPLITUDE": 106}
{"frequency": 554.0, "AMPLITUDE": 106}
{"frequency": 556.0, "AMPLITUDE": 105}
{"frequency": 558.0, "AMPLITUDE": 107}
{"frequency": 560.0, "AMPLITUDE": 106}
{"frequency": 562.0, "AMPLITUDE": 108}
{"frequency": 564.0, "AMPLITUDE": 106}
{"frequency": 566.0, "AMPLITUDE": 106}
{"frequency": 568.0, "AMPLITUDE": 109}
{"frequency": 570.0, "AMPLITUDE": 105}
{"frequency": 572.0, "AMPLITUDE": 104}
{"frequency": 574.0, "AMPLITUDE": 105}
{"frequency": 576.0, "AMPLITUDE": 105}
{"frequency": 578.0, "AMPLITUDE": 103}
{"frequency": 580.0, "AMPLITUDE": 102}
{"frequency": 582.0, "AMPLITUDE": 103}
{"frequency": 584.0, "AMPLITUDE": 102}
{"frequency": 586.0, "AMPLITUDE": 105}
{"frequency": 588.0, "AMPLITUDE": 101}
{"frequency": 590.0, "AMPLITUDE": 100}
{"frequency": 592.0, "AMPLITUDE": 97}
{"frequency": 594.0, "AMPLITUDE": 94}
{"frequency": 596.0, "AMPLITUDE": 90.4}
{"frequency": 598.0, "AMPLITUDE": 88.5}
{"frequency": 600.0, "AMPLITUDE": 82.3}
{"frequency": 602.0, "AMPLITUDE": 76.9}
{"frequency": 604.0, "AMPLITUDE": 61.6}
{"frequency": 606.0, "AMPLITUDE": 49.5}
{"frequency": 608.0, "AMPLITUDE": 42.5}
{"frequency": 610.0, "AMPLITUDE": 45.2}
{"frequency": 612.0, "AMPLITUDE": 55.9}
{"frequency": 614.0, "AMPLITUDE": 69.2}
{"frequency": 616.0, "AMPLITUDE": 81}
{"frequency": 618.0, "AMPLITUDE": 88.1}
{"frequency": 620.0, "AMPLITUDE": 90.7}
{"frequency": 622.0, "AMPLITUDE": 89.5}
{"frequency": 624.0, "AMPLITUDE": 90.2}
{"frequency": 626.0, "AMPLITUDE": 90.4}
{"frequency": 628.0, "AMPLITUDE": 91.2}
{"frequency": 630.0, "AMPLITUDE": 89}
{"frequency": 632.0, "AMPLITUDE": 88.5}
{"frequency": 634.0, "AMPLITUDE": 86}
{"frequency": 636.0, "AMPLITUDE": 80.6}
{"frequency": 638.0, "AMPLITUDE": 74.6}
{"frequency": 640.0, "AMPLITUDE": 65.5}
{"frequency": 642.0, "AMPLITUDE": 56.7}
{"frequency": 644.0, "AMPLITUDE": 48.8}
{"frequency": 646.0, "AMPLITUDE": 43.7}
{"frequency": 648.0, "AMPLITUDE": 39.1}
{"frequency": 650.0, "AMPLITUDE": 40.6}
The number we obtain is 5.7 Hz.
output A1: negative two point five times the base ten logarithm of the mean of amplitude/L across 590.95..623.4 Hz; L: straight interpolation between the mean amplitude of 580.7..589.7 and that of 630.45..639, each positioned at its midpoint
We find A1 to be 0.24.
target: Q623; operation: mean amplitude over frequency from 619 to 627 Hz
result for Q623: 90.2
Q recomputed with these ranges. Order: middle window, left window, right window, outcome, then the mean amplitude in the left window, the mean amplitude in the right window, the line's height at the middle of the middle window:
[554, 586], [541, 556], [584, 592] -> -0.4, 107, 101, 104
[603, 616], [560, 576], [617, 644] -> 4.9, 106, 81.9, 90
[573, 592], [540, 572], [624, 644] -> -1.0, 107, 79.2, 97.4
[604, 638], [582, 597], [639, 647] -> -3.0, 98.8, 53.7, 72.2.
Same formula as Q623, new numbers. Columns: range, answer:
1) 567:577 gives 106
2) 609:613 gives 50.5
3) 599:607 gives 67.6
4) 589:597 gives 95.3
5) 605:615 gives 52.5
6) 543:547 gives 108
